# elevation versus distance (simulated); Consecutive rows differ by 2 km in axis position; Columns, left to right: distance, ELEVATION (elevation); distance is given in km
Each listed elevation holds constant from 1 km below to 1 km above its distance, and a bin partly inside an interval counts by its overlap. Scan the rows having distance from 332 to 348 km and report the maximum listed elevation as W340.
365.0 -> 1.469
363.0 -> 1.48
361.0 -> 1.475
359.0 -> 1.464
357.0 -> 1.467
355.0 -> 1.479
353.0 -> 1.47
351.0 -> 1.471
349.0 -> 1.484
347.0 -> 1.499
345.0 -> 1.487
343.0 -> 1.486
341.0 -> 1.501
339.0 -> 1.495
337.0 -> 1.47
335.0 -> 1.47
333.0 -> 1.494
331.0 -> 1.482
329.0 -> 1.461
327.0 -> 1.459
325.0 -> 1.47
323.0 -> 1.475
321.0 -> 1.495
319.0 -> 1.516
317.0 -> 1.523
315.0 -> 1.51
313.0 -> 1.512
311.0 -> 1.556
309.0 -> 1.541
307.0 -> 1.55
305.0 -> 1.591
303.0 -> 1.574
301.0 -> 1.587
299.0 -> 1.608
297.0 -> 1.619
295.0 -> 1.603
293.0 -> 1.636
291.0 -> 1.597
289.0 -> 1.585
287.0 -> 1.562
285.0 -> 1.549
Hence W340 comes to 1.501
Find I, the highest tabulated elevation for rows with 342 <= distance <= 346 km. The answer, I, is 1.487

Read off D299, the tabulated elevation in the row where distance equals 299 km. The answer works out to 1.608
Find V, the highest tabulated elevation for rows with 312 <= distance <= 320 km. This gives 1.523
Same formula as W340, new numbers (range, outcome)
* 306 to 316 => 1.556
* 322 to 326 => 1.475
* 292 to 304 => 1.636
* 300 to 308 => 1.591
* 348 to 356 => 1.484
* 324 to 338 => 1.494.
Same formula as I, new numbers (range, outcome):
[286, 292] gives 1.597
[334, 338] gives 1.47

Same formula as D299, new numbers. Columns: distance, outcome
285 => 1.549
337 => 1.47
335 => 1.47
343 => 1.486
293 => 1.636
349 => 1.484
